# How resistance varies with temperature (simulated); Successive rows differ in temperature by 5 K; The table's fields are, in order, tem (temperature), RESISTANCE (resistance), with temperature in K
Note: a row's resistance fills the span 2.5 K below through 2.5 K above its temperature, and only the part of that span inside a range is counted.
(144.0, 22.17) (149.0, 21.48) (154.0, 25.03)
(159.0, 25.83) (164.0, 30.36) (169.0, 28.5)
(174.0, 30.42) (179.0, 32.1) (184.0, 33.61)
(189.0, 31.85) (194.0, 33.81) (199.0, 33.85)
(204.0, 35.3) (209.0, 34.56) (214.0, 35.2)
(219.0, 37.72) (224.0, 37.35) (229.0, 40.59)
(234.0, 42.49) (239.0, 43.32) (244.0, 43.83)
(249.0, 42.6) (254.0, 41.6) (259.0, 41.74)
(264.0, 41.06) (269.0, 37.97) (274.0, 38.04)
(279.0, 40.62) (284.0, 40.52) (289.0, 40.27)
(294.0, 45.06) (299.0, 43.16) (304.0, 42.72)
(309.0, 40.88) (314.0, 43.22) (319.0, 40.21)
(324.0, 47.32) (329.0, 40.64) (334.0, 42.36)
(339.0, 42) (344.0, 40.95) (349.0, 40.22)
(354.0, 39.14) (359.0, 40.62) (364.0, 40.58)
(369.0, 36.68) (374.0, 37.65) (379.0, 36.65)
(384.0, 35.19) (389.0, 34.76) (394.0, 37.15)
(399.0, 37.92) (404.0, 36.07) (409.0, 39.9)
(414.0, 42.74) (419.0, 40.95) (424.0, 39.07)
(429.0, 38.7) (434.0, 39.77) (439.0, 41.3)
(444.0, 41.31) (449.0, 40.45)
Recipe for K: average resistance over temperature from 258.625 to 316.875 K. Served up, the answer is 41.2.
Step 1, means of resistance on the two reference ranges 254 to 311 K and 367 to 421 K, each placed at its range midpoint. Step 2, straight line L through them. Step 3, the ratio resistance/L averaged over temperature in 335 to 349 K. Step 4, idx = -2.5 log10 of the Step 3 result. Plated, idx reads -0.05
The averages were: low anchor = 41.1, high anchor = 37.8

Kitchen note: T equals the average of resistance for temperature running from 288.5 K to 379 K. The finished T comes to 41.2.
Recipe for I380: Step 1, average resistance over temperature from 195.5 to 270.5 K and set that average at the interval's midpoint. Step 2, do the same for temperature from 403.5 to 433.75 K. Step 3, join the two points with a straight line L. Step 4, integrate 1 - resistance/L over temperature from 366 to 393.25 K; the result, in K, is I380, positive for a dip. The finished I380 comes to 2.3 K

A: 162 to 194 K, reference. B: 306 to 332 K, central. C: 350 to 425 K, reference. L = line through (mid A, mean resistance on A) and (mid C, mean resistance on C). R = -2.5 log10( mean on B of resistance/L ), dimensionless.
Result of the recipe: -0.18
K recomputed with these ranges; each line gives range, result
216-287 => 40.6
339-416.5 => 38.5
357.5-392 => 37.4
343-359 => 40.1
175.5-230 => 34.8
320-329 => 44.3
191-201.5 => 33.7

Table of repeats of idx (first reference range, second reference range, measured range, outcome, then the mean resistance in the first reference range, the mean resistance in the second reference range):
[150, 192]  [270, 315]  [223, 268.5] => -0.133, 29.5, 41.4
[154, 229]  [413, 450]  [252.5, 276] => -0.141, 32.9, 40.5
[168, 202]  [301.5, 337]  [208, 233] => -0.078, 32.2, 42.5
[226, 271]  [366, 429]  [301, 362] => -0.056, 41.7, 37.9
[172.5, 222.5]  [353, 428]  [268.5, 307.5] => -0.146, 34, 38.3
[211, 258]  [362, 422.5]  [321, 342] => -0.106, 40.5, 38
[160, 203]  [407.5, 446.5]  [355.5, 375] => -0.020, 31.7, 40.5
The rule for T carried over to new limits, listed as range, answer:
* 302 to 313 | 42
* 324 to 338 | 42.6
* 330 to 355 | 41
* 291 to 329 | 43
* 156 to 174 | 28.4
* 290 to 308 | 43.1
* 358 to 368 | 40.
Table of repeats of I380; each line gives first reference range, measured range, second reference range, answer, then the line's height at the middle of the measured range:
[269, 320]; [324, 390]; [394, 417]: 1.0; 40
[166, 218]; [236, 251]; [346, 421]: -3.8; 34.5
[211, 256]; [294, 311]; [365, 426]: -1.4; 39.4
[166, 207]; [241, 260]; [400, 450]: -4.5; 34.4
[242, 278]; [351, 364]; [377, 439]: -0.3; 39.2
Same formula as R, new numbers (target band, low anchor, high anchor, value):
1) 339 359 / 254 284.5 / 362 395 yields -0.07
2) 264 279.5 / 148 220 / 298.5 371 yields -0.05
